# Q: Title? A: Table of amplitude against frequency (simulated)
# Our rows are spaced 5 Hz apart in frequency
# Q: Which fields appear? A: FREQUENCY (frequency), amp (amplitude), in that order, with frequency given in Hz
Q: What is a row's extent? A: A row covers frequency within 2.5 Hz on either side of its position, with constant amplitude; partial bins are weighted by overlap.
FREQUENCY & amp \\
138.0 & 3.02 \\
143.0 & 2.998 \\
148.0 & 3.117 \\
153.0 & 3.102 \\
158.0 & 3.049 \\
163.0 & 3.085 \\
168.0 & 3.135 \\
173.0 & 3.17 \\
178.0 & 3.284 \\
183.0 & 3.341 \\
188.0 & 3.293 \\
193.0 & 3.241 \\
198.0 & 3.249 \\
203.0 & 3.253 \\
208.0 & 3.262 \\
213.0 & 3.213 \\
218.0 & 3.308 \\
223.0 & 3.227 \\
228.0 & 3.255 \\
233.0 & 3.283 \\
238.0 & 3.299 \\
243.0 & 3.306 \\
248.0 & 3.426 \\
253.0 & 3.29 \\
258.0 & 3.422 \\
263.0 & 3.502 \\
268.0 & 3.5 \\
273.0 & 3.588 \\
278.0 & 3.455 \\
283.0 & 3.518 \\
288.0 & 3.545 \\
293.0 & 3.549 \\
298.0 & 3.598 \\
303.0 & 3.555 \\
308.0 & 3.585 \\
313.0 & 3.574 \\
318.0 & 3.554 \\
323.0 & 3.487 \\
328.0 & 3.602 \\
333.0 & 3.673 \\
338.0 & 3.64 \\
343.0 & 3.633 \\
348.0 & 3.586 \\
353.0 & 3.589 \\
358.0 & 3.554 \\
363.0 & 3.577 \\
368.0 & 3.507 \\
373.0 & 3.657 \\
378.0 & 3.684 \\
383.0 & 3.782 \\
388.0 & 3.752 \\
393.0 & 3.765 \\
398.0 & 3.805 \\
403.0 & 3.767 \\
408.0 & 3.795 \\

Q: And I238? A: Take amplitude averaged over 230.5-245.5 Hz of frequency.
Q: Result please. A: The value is 3.3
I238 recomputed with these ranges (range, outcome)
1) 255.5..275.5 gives 3.5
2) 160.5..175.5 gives 3.13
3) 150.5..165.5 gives 3.08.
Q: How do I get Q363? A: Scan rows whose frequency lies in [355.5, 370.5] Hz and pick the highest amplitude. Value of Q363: 3.577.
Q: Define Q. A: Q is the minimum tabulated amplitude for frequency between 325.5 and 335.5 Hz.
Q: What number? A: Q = 3.602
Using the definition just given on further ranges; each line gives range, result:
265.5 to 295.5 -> 3.455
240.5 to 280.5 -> 3.29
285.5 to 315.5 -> 3.545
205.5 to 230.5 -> 3.213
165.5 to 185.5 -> 3.135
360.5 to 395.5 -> 3.507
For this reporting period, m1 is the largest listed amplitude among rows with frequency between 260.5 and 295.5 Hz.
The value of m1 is 3.588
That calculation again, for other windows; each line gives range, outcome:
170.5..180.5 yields 3.284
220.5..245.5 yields 3.306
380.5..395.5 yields 3.782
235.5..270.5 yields 3.502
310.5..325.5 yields 3.574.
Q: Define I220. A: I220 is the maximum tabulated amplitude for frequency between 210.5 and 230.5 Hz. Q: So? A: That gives 3.308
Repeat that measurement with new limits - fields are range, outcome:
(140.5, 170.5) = 3.135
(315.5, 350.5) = 3.673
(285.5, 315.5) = 3.598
